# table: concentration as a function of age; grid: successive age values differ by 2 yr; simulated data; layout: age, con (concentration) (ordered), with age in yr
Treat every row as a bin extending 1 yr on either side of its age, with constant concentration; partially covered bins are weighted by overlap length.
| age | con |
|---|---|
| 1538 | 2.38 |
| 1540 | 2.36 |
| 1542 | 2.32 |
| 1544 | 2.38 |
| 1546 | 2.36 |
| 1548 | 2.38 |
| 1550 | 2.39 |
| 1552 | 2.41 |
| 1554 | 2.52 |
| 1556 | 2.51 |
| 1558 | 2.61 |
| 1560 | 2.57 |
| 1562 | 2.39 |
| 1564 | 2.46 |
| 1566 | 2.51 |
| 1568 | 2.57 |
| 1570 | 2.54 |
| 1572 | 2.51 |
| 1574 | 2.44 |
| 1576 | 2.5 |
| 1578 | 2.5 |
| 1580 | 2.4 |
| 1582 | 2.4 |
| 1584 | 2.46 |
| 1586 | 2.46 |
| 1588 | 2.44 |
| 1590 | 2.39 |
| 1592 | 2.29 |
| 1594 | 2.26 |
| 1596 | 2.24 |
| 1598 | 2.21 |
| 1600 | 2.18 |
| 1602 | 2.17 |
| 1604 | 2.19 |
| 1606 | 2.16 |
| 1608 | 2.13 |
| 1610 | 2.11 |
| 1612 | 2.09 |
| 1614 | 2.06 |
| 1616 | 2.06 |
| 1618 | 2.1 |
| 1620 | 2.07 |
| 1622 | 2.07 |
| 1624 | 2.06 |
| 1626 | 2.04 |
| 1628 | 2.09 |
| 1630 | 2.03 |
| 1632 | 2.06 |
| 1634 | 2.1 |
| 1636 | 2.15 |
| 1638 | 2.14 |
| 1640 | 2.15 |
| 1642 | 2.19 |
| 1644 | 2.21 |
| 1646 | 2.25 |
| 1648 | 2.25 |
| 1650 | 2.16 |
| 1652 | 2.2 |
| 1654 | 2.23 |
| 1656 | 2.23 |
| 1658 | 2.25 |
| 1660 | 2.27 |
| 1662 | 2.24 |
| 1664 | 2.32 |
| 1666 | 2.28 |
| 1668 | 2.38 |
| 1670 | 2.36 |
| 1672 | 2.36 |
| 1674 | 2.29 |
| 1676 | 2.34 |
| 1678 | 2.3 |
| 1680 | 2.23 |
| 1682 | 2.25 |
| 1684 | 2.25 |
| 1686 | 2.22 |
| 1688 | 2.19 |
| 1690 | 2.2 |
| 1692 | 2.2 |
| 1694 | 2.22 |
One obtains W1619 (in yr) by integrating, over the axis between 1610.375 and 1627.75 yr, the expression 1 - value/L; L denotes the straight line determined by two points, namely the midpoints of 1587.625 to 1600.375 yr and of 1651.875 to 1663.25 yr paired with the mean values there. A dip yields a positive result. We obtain 1.5 yr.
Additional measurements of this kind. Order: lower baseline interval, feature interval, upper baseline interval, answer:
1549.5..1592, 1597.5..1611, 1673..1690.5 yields 1.4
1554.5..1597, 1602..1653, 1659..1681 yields 5.3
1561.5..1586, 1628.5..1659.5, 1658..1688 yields 2.2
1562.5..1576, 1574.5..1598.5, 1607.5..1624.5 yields -0.4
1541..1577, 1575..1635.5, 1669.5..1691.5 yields 4.6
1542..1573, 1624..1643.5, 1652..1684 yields 2.0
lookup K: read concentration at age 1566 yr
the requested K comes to 2.51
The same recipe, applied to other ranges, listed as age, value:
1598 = 2.21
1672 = 2.36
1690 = 2.2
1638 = 2.14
